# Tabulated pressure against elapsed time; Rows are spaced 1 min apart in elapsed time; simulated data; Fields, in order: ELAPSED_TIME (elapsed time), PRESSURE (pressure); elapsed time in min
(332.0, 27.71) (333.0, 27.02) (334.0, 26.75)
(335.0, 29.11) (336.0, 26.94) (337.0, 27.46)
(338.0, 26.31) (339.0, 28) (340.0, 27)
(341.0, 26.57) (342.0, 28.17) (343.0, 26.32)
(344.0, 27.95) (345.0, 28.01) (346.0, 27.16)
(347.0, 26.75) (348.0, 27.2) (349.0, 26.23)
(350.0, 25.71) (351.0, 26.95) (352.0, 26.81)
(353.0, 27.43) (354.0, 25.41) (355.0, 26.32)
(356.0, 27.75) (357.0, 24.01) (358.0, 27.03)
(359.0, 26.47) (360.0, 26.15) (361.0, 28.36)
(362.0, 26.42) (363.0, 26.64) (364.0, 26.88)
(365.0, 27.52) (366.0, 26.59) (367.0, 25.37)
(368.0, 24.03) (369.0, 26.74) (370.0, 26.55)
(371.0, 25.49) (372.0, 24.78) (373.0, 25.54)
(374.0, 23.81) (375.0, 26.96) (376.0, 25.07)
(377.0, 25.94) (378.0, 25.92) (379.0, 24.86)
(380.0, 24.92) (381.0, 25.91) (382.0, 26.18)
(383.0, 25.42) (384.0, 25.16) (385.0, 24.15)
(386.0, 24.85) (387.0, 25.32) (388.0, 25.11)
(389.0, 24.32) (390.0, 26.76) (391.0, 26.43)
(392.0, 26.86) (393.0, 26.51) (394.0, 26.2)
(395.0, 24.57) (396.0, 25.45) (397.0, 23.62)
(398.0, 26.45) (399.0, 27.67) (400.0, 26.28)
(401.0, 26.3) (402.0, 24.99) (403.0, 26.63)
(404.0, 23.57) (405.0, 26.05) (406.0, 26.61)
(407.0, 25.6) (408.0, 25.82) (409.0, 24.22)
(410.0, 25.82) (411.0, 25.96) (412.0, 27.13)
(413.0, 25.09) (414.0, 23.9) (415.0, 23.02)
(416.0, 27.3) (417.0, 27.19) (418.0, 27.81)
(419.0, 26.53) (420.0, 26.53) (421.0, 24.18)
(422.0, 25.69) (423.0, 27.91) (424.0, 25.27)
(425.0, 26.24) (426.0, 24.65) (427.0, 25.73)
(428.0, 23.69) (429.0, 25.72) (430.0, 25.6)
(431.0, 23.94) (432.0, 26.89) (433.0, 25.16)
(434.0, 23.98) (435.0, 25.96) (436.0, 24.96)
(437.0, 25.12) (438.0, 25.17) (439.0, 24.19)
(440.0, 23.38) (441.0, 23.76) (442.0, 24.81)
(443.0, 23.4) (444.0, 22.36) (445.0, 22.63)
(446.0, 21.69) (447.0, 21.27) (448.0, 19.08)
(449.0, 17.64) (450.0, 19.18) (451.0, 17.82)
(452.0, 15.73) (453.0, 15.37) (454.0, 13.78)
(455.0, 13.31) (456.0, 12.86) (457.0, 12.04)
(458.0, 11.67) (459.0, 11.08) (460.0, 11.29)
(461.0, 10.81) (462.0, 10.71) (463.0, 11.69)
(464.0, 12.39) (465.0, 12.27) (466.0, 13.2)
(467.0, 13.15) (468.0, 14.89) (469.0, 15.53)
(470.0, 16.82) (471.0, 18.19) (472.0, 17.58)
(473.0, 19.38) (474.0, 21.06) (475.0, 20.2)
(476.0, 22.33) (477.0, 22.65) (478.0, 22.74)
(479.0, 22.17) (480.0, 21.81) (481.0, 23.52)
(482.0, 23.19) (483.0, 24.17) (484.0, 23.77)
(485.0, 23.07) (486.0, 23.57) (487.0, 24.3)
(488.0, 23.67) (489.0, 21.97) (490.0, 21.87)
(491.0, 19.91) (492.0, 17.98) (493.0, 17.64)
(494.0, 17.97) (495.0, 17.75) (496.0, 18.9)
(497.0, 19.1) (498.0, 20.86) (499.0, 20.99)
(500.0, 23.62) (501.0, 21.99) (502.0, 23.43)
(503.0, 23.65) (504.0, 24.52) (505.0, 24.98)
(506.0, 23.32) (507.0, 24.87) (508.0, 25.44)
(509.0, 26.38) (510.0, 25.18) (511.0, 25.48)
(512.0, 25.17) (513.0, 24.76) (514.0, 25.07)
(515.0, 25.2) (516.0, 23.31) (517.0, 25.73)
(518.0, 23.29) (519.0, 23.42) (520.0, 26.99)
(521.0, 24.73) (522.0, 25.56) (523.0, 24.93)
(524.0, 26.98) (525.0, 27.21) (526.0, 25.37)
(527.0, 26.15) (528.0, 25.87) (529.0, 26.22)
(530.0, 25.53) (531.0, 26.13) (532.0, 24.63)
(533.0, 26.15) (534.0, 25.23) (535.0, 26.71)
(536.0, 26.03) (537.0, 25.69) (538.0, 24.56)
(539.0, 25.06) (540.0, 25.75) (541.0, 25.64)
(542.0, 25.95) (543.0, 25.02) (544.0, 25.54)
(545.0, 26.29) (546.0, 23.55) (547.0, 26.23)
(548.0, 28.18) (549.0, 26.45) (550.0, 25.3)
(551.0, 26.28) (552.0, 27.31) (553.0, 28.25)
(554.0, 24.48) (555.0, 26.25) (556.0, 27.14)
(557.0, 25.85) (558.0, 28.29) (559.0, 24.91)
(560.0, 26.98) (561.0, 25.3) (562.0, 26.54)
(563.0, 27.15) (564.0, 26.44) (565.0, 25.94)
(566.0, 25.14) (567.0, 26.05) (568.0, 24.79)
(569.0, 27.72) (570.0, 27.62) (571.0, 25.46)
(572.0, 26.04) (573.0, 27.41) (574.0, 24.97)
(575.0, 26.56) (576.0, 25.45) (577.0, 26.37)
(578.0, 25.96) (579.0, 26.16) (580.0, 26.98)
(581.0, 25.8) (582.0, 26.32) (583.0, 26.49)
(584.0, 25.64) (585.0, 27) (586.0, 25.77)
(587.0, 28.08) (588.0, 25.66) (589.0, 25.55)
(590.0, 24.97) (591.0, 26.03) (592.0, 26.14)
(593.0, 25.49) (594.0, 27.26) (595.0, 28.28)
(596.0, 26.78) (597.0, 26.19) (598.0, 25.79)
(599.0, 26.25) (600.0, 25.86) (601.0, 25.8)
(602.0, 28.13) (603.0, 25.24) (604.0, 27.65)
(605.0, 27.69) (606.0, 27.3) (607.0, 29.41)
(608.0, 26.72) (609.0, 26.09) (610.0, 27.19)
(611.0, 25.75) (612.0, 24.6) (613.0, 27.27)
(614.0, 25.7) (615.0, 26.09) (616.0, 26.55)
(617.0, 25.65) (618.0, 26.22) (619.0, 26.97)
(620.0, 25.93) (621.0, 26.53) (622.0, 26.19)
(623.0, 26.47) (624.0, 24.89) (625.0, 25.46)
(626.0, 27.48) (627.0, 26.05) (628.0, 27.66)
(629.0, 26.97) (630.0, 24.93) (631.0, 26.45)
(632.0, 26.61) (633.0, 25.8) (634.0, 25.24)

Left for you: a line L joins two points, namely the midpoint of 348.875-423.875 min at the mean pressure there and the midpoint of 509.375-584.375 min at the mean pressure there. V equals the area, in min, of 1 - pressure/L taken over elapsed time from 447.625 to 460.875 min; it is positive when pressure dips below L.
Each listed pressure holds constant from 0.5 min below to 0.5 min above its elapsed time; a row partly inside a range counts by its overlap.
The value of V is 5.8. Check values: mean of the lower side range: 25.9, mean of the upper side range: 25.9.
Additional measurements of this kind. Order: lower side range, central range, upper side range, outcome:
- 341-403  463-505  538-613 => 9.70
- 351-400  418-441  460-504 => -2.74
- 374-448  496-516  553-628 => 1.61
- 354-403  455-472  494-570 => 8.20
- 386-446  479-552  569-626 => 4.89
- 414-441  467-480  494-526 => 2.77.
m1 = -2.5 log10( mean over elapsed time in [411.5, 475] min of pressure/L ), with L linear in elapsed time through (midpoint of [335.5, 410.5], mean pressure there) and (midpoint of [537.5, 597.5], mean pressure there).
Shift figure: 0.26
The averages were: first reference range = 26.1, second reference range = 26.2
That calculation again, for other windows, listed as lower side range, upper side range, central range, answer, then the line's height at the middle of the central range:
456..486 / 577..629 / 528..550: -0.169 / 22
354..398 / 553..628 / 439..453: 0.236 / 26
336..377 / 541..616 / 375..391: 0.045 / 26.5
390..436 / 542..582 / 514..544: 0.026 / 26.1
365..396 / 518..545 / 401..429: -0.004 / 25.6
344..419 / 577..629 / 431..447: 0.084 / 26.1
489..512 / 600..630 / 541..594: -0.064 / 24.7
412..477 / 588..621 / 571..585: -0.029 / 25.5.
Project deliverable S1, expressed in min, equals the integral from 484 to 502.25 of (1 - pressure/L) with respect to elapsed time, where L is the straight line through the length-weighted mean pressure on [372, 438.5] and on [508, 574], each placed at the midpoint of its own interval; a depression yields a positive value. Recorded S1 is 3.3 min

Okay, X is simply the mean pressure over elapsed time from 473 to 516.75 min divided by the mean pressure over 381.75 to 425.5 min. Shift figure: 0.9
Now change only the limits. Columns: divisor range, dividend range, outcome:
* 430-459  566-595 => 1.28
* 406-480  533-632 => 1.25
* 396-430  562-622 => 1.03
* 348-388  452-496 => 0.69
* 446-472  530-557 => 1.77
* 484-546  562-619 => 1.10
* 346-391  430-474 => 0.71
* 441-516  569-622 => 1.33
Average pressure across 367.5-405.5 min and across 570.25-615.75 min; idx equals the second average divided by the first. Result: 1.0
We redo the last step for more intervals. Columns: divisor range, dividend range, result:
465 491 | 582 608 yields 1.30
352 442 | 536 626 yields 1.02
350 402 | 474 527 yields 0.90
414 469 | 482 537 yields 1.16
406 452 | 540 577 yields 1.07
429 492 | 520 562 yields 1.32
